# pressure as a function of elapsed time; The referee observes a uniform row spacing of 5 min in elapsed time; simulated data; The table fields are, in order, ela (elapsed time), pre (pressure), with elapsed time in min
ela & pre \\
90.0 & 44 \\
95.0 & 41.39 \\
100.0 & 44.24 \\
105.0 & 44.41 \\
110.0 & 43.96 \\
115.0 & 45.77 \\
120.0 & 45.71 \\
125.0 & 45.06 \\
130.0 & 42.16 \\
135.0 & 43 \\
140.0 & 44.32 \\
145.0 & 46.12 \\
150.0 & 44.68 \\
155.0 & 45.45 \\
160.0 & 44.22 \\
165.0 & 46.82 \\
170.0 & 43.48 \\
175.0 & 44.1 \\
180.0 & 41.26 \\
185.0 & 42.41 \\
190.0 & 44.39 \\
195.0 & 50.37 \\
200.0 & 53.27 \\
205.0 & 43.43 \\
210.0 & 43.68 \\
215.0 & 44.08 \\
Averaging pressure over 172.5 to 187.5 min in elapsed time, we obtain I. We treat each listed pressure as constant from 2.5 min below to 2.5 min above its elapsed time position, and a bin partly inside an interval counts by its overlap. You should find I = 42.6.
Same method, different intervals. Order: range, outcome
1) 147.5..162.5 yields 44.8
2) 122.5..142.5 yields 43.6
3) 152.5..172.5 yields 45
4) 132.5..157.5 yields 44.7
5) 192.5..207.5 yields 49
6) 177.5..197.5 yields 44.6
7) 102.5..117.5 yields 44.7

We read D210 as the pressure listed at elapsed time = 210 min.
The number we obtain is 43.68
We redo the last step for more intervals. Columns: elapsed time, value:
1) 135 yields 43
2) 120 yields 45.71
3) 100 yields 44.24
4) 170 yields 43.48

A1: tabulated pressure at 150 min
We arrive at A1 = 44.68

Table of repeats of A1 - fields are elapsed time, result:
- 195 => 50.37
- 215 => 44.08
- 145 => 46.12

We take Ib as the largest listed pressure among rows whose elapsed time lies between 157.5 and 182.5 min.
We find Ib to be 46.82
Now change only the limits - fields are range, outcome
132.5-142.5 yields 44.32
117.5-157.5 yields 46.12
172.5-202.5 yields 53.27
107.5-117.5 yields 45.77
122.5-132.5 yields 45.06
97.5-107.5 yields 44.41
